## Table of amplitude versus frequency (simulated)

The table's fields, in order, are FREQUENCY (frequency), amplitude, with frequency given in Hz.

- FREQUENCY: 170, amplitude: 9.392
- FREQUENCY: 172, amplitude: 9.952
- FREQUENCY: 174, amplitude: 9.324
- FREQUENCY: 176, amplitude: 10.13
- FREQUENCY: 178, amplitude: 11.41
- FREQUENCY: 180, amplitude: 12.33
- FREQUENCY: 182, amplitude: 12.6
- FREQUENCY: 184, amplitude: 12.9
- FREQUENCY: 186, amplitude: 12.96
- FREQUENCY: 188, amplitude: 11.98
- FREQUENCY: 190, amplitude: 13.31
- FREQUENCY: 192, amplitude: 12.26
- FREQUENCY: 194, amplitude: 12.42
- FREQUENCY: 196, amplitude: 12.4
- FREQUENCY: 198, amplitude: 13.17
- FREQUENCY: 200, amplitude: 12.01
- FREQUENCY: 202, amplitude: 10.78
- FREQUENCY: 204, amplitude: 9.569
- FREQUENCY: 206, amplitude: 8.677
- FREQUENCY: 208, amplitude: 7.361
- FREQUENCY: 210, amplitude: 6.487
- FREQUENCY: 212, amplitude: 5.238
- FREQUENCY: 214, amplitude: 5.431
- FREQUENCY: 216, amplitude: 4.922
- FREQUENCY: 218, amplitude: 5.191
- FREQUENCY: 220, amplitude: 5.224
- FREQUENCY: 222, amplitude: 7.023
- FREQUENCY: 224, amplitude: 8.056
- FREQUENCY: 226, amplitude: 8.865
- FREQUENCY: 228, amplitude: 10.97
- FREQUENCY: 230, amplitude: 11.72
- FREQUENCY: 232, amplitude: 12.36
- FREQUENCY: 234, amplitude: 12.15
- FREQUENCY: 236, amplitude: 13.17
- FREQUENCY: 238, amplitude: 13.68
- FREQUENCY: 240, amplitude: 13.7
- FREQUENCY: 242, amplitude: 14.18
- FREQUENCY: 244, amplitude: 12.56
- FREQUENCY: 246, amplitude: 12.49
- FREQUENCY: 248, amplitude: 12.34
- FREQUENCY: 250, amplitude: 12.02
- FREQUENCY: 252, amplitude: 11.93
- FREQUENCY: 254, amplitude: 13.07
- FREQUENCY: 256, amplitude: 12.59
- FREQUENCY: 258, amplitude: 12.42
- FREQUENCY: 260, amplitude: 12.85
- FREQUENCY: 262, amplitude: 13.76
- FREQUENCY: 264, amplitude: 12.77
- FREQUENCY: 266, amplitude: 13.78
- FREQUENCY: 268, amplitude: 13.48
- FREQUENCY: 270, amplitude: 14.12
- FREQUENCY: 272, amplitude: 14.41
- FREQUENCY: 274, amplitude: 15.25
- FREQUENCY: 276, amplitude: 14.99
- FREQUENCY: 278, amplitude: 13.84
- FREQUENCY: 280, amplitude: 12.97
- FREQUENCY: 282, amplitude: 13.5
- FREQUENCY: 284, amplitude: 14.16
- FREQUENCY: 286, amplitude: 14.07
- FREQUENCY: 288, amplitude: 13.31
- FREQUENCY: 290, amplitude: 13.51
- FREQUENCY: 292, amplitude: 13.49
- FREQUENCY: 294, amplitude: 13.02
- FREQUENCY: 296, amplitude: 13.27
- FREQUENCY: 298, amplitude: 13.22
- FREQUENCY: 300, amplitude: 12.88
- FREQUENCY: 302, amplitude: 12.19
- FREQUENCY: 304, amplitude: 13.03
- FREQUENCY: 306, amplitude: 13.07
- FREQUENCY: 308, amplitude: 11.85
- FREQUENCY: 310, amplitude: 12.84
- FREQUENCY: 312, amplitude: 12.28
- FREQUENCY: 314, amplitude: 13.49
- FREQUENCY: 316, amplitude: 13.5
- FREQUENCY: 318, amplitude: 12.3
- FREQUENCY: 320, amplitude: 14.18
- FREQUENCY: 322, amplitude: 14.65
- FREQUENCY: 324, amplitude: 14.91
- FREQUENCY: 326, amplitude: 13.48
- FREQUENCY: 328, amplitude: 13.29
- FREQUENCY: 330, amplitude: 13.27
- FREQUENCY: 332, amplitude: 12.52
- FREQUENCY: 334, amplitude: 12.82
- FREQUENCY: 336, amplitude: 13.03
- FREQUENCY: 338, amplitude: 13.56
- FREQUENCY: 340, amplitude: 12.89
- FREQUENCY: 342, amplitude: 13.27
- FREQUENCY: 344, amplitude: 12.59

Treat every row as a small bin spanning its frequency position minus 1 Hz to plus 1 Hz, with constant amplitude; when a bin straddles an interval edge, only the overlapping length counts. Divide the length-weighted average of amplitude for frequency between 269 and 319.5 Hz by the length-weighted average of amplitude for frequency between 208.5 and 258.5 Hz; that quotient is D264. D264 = 1.30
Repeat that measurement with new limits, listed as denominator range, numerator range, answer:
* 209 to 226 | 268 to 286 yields 2.31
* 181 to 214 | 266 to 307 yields 1.27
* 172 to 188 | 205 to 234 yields 0.68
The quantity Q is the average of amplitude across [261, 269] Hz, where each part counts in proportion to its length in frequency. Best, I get 13.4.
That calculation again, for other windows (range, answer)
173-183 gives 11.2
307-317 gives 12.8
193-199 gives 12.7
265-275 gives 14.2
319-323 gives 14.4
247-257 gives 12.4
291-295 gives 13.3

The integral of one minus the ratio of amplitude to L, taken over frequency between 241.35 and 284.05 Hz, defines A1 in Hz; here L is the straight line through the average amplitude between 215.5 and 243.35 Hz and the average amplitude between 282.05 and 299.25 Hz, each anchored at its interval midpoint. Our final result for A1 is -4.73 Hz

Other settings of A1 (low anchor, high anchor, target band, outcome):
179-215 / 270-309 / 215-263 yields 3.5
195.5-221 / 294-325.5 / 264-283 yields -4.4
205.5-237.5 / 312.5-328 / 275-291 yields -2.9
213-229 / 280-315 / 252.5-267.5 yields -4.3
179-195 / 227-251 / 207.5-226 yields 9.4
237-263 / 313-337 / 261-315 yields -1.1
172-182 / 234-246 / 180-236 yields 9.3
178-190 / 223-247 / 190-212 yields 3.5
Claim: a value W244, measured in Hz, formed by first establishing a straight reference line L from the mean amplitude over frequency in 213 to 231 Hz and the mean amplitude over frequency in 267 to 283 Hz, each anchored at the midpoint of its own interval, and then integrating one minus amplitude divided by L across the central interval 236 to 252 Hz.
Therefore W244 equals -4.4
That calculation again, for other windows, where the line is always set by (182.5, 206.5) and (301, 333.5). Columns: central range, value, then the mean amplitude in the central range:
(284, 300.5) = -0.6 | 13.4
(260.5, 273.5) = -1.1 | 13.7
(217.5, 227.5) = 4.1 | 7.16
